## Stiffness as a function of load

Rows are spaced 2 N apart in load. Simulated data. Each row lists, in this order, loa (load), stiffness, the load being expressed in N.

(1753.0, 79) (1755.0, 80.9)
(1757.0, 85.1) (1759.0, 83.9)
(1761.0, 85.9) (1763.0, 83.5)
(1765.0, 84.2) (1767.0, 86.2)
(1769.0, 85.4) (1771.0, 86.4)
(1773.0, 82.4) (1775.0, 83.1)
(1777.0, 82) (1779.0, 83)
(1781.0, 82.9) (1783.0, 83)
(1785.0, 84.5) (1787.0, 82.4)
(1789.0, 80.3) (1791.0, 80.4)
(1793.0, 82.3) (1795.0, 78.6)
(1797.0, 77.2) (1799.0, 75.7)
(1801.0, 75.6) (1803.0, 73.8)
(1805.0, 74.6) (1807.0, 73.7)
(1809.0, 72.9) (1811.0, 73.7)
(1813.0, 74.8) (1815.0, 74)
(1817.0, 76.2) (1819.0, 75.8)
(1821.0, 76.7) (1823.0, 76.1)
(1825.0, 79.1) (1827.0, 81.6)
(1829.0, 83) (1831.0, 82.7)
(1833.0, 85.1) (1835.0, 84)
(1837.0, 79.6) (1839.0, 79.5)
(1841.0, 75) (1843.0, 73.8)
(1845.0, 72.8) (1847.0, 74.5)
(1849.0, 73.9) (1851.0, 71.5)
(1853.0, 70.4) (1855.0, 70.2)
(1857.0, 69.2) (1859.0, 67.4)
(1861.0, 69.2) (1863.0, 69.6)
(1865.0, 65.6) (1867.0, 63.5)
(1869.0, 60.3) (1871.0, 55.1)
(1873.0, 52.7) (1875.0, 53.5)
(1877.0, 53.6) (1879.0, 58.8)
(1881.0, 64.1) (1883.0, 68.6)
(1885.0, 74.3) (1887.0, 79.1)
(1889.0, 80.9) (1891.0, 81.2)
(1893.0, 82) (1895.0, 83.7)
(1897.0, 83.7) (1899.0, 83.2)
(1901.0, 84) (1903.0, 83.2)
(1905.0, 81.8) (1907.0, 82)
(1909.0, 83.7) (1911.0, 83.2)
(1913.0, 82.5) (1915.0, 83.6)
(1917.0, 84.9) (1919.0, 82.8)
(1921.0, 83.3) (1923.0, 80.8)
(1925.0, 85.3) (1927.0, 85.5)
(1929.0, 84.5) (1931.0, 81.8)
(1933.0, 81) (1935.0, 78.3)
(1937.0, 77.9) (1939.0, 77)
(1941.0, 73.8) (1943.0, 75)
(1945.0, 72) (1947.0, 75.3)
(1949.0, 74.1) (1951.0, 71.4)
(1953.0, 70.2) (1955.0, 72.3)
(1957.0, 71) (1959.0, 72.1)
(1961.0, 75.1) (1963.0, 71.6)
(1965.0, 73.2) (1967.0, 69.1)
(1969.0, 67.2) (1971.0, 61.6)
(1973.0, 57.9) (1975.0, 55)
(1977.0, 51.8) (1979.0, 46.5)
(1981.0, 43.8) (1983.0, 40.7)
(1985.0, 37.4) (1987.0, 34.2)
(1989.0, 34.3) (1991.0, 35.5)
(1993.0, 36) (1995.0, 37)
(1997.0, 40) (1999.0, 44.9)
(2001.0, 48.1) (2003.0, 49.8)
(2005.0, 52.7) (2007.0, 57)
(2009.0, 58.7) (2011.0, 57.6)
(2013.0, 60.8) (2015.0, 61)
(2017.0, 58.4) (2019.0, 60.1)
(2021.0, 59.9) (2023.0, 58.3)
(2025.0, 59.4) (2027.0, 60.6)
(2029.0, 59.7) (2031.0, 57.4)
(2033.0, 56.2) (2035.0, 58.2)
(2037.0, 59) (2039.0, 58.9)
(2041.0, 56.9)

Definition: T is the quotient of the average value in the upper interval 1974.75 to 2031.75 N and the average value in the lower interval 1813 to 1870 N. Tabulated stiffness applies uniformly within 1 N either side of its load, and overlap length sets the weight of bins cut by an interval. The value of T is 0.67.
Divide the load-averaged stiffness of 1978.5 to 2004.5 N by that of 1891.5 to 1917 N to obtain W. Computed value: 0.5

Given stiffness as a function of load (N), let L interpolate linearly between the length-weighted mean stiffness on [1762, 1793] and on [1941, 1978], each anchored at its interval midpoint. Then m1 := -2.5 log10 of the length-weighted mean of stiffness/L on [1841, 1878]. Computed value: 0.16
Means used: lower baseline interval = 83.3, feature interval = 66.2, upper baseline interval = 68.8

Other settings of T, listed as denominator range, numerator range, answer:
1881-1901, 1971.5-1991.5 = 0.56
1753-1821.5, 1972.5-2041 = 0.64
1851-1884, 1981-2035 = 0.80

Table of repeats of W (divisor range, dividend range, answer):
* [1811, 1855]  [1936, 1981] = 0.89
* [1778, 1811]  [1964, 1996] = 0.62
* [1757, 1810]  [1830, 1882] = 0.85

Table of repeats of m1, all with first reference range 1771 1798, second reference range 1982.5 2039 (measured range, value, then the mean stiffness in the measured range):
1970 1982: 0.07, 52.8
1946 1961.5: -0.22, 72.6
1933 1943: -0.25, 77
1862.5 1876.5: 0.18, 59.5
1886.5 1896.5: -0.21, 81.6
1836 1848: -0.02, 75.9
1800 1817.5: 0.06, 74.3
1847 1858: 0.02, 71.4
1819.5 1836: -0.07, 80.9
